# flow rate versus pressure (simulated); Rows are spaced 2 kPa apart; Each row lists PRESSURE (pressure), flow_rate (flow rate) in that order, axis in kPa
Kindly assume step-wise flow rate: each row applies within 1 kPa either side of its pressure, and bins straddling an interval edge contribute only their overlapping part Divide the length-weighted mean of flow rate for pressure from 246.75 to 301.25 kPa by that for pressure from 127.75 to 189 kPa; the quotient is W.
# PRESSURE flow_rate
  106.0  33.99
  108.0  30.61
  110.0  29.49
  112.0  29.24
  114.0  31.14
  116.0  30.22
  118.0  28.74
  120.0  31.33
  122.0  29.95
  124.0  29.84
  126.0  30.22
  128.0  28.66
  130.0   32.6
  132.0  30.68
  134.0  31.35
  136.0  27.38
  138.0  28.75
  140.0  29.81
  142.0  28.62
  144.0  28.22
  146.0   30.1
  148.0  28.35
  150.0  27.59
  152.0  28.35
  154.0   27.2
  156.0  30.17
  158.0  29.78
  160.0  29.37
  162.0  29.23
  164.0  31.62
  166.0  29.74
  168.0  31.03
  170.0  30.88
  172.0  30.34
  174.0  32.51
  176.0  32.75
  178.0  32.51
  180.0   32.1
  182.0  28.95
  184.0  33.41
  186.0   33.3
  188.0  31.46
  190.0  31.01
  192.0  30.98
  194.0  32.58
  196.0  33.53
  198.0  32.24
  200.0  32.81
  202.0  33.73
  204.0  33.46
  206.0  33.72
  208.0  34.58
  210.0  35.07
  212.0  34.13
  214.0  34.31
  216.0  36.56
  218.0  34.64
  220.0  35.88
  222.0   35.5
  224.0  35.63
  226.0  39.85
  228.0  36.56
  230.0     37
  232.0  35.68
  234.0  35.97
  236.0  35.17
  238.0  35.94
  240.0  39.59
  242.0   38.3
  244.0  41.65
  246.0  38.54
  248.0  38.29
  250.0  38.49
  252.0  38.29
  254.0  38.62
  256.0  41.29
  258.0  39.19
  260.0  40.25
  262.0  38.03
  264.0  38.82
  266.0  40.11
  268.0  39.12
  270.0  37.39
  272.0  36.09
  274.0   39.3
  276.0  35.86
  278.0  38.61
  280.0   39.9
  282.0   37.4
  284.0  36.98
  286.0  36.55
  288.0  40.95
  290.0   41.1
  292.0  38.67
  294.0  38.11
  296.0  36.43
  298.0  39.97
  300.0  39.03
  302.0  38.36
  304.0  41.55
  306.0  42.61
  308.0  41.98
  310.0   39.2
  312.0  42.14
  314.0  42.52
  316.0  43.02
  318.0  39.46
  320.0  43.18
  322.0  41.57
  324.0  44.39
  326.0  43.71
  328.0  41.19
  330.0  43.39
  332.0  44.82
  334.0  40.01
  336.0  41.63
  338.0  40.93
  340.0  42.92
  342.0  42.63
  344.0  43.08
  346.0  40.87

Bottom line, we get 1.3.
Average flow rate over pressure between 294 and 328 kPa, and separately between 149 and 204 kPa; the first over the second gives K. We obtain 1.3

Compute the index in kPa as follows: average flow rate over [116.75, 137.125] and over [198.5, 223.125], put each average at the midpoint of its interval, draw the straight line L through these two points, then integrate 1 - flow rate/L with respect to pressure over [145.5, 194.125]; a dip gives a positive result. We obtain 2.65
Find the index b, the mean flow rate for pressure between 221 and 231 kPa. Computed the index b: 36.9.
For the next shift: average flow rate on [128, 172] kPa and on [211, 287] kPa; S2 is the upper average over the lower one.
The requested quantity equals 1.27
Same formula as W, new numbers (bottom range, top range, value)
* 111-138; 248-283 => 1.29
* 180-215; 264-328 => 1.21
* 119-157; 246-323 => 1.34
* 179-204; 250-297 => 1.20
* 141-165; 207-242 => 1.24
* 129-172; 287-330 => 1.38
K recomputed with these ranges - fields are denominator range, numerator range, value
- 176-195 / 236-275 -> 1.22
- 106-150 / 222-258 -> 1.27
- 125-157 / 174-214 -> 1.12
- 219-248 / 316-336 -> 1.14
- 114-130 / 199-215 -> 1.13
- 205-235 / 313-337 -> 1.19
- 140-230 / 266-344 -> 1.25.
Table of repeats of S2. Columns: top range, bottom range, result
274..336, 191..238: 1.16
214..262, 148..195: 1.23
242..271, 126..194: 1.29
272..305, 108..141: 1.29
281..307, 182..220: 1.17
